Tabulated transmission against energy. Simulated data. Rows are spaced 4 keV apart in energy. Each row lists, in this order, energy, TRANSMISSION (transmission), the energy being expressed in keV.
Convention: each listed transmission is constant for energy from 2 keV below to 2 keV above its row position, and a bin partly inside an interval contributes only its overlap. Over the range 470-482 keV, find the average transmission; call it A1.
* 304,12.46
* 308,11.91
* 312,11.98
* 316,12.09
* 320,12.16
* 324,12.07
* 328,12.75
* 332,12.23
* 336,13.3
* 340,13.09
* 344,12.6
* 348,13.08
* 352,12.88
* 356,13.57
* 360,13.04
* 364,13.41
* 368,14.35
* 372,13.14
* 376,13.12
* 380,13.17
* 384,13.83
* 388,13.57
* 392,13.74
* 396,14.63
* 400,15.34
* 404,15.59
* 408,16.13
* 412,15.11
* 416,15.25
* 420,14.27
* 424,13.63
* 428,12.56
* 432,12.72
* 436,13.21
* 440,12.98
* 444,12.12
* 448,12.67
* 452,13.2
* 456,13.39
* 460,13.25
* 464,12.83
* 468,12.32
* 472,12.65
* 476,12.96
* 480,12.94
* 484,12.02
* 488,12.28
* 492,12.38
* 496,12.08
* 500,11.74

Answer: 12.8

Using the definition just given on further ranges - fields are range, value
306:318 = 12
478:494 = 12.4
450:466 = 13.2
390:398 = 14.2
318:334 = 12.3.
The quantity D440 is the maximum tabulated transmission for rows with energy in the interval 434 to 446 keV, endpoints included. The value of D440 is 13.21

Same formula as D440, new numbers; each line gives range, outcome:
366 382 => 14.35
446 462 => 13.39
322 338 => 13.3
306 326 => 12.16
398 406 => 15.59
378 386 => 13.83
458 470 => 13.25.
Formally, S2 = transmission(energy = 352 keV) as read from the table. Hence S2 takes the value 12.88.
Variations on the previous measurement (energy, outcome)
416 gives 15.25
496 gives 12.08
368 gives 14.35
